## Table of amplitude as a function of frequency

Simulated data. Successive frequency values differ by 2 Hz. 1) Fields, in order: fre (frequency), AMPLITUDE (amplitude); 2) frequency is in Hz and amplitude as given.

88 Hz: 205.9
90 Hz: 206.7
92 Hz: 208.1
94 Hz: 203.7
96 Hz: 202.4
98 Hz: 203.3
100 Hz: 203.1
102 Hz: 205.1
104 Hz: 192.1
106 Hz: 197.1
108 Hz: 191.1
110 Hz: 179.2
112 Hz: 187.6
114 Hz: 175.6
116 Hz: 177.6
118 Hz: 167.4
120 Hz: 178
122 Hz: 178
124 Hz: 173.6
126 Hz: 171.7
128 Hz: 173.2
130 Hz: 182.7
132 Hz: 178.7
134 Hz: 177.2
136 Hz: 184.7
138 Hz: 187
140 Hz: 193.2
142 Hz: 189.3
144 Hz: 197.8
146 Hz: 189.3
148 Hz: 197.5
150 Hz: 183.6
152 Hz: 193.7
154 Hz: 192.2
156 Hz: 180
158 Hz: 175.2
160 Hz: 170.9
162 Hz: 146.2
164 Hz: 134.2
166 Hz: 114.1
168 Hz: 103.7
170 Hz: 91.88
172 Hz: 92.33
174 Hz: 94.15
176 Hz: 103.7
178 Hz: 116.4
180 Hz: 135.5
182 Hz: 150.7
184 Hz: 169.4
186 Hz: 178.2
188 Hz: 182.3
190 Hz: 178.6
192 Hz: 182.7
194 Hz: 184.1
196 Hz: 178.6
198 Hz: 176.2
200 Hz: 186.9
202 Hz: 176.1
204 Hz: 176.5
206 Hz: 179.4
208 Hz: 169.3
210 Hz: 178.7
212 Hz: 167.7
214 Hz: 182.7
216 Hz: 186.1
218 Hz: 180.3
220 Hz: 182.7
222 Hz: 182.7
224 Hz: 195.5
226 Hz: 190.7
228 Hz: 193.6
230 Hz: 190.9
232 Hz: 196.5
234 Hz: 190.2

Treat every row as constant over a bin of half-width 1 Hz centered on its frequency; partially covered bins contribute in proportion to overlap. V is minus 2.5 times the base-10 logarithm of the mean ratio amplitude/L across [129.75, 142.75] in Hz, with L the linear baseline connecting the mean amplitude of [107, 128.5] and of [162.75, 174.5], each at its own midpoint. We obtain -0.216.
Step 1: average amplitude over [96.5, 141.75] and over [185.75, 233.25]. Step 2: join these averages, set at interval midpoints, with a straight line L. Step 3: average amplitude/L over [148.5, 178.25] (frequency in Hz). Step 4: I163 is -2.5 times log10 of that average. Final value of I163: 0.29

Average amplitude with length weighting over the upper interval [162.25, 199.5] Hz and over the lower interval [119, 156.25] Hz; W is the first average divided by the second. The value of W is 0.78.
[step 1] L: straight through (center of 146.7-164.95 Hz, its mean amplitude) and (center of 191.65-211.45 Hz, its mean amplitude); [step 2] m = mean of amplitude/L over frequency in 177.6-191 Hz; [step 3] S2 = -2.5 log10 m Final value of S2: 0.11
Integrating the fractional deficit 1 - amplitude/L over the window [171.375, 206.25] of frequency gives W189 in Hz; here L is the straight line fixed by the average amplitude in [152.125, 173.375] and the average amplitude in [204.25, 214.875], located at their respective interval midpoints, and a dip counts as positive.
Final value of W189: 0.71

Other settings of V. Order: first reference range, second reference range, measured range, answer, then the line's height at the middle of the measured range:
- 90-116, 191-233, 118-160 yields 0.047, 191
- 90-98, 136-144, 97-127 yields 0.078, 199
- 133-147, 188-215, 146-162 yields 0.021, 186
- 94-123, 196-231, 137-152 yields -0.027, 187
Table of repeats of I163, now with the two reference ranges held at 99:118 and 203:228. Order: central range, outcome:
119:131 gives 0.068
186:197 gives 0.013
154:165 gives 0.132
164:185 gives 0.484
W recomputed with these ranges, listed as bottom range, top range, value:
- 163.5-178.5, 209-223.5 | 1.72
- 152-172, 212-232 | 1.29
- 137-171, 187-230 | 1.09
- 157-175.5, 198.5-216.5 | 1.43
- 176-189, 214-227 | 1.23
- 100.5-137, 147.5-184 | 0.79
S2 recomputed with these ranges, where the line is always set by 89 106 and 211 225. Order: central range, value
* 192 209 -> 0.041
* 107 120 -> 0.117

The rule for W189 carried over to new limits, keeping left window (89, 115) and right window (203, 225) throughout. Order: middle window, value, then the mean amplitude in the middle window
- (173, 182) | 3.3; 117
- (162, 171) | 3.5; 115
